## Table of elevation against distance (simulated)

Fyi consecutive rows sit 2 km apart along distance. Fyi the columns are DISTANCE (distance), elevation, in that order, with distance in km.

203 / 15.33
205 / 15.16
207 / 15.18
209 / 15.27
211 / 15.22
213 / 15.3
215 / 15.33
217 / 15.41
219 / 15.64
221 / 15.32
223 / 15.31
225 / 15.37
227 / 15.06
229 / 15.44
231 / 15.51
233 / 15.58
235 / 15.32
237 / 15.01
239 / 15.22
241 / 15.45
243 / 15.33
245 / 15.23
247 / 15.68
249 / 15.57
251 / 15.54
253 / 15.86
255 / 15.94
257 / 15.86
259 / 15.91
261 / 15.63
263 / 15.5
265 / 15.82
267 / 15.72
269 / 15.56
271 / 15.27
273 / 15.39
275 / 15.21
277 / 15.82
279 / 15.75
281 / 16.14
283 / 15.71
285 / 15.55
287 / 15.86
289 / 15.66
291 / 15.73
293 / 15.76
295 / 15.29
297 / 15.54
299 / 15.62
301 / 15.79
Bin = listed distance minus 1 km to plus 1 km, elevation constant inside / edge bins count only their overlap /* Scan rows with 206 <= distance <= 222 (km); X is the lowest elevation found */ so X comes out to 15.18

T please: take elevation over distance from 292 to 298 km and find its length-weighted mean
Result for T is 15.5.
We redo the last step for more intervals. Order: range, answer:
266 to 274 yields 15.5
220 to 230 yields 15.3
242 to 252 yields 15.5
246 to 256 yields 15.7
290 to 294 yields 15.7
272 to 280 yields 15.5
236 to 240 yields 15.1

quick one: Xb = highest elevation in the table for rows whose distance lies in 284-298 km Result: 15.86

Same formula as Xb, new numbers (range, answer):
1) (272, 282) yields 16.14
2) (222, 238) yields 15.58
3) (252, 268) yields 15.94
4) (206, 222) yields 15.64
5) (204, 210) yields 15.27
